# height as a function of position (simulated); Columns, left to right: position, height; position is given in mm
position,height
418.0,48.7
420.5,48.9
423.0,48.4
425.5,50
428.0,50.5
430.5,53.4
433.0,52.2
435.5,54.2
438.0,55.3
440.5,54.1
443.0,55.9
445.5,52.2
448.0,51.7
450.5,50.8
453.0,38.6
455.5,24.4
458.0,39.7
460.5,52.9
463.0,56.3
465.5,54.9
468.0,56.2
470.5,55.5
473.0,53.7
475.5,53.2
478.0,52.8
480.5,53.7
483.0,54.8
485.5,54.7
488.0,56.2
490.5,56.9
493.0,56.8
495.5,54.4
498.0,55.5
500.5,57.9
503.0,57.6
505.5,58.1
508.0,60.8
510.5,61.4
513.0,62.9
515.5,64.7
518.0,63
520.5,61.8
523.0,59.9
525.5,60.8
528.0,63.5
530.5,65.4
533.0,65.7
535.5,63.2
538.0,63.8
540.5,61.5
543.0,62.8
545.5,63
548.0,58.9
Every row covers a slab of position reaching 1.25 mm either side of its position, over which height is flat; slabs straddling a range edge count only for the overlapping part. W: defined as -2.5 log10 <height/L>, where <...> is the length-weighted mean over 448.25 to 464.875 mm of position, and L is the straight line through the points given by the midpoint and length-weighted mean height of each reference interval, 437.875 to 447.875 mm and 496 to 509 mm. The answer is 0.22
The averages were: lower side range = 54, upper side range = 57.7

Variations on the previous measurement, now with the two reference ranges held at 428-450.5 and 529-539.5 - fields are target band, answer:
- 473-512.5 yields 0.060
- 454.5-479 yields 0.131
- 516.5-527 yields 0.025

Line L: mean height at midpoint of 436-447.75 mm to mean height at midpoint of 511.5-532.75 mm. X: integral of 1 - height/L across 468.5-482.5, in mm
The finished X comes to 0.93 mm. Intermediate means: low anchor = 54.1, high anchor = 62.9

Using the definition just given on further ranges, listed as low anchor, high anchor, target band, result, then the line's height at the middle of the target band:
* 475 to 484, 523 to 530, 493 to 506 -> 0.1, 57.2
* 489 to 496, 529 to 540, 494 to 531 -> -0.2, 60.1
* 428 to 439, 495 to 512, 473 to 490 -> 0.7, 56.7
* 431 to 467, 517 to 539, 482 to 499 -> 0.3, 56.7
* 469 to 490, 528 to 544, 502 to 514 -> -0.2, 59.1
